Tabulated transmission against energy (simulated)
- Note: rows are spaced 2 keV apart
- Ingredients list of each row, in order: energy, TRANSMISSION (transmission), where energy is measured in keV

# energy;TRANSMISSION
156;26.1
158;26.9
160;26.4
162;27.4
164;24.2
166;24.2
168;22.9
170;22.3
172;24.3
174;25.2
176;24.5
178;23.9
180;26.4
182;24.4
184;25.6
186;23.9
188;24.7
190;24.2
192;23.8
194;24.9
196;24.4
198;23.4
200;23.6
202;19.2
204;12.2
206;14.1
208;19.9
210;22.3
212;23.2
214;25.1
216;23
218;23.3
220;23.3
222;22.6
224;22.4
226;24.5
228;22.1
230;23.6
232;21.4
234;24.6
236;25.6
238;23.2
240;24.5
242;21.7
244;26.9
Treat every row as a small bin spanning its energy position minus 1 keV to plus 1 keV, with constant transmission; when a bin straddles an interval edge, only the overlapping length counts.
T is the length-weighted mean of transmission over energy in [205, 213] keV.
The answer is 19.9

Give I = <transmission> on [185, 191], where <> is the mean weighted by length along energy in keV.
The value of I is 24.3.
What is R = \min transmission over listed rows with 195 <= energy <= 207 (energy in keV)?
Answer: 12.2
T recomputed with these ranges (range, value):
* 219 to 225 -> 22.8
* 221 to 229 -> 22.9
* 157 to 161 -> 26.6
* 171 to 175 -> 24.8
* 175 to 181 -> 24.9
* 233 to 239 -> 24.5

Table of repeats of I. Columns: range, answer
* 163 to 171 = 23.4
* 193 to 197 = 24.6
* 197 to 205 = 19.6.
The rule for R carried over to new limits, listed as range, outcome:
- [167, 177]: 22.3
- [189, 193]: 23.8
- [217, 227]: 22.4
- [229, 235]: 21.4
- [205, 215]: 14.1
